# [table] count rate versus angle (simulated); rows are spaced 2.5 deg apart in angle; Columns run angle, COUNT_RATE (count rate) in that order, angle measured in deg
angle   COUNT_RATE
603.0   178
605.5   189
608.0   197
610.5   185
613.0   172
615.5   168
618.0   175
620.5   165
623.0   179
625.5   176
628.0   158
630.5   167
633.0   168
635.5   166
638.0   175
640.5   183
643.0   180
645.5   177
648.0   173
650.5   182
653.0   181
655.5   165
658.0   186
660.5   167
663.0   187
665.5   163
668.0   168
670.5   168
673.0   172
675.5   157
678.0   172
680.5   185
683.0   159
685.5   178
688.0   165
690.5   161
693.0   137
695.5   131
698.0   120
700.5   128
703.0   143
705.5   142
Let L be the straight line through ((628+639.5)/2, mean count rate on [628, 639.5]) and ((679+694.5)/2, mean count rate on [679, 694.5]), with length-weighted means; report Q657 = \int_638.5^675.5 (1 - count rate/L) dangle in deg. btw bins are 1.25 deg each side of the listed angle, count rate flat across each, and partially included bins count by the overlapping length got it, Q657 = -1.8 deg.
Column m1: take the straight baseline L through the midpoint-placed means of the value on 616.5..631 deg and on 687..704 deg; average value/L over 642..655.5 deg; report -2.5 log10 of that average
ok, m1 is -0.113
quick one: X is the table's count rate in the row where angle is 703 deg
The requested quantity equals 143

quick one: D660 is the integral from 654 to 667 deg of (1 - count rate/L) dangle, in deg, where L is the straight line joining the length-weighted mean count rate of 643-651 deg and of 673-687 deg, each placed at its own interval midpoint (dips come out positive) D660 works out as 0.1 deg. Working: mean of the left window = 177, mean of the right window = 170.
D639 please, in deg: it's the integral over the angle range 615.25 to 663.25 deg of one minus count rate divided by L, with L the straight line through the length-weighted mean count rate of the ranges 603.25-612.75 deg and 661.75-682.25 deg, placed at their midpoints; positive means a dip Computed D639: 1.5 deg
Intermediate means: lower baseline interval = 187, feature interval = 174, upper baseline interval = 171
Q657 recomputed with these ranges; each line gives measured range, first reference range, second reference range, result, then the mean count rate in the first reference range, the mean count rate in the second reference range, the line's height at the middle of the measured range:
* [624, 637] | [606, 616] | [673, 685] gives 0.8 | 182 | 169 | 178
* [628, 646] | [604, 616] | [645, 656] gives 0.6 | 183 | 176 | 178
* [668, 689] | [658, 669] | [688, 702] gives -1.8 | 173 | 138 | 156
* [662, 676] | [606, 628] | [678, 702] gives -0.9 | 176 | 153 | 159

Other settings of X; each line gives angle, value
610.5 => 185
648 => 173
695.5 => 131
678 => 172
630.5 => 167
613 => 172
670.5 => 168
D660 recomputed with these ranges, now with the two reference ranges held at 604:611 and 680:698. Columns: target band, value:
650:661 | -0.42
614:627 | 0.88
